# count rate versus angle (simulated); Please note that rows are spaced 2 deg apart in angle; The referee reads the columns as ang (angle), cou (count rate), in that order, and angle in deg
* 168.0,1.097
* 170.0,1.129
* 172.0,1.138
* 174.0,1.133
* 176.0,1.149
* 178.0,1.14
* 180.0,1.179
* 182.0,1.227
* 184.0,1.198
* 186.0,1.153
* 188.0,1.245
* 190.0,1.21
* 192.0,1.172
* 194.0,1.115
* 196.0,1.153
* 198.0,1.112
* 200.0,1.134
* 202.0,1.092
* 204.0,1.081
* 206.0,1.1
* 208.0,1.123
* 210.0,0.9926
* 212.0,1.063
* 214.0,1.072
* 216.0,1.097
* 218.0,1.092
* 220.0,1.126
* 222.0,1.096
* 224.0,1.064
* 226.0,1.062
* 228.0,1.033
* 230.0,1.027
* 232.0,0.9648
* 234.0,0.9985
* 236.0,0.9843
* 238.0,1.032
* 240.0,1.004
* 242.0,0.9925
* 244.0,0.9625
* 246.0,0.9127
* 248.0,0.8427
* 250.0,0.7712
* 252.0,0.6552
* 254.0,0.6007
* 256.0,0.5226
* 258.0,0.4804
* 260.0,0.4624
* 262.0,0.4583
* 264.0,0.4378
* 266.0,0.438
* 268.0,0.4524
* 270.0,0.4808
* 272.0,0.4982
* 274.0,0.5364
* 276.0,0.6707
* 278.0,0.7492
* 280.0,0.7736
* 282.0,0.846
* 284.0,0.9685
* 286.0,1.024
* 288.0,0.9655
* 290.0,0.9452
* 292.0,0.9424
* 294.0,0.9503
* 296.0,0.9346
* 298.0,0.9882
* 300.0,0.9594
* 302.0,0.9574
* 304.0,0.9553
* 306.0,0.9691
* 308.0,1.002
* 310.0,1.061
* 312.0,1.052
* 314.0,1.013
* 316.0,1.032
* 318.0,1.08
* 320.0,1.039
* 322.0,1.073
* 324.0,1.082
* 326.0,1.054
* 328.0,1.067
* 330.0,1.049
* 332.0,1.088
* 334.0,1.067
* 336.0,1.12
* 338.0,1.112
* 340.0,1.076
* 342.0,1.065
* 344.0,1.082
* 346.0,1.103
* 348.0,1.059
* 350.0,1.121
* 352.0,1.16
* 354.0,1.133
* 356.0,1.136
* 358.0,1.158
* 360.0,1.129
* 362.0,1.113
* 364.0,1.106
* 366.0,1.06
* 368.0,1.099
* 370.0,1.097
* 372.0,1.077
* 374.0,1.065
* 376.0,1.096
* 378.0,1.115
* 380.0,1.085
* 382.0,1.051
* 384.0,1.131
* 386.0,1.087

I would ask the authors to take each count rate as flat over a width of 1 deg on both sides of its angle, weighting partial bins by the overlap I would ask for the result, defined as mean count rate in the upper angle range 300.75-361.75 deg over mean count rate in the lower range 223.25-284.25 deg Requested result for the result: 1.4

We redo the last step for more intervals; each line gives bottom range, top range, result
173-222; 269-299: 0.72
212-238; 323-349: 1.03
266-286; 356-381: 1.64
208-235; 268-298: 0.76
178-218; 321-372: 0.97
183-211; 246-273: 0.49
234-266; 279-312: 1.29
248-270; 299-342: 1.93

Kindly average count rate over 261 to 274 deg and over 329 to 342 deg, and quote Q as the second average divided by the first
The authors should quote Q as 2.32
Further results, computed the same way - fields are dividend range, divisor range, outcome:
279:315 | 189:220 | 0.87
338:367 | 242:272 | 1.80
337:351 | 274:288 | 1.32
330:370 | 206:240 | 1.05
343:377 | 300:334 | 1.07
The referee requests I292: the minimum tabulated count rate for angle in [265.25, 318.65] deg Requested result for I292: 0.438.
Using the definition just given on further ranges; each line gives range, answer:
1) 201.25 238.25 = 0.9648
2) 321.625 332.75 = 1.049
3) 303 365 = 0.9553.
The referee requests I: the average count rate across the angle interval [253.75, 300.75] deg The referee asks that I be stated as 0.712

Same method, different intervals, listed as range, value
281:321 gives 0.984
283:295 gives 0.966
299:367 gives 1.07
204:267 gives 0.889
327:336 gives 1.07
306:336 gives 1.05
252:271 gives 0.491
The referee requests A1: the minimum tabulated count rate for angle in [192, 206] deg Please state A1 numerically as 1.081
